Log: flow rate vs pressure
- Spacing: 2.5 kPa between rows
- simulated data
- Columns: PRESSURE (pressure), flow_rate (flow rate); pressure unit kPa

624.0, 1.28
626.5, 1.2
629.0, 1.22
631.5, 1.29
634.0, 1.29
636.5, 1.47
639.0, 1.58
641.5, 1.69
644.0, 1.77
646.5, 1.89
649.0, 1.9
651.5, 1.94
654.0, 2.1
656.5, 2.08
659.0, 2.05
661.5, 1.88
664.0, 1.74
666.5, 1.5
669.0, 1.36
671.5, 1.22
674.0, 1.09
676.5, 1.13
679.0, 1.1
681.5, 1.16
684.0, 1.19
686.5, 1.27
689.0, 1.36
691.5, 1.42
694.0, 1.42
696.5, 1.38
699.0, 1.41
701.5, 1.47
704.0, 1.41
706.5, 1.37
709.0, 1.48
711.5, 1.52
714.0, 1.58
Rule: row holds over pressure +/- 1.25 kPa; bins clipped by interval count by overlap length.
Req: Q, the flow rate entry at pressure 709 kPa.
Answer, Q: 1.48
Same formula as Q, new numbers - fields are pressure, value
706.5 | 1.37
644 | 1.77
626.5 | 1.2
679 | 1.1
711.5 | 1.52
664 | 1.74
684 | 1.19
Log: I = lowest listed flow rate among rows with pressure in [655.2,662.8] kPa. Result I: 1.88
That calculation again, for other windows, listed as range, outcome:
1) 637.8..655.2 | 1.58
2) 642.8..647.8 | 1.77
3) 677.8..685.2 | 1.1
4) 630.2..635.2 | 1.29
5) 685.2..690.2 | 1.27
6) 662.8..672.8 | 1.22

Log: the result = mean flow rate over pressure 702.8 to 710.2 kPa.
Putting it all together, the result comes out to 1.42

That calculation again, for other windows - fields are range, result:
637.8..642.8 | 1.64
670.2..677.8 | 1.15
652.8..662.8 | 2.03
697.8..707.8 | 1.42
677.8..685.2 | 1.15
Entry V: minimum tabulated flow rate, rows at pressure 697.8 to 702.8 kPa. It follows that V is 1.41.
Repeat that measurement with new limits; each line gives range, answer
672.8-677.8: 1.09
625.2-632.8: 1.2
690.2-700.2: 1.38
